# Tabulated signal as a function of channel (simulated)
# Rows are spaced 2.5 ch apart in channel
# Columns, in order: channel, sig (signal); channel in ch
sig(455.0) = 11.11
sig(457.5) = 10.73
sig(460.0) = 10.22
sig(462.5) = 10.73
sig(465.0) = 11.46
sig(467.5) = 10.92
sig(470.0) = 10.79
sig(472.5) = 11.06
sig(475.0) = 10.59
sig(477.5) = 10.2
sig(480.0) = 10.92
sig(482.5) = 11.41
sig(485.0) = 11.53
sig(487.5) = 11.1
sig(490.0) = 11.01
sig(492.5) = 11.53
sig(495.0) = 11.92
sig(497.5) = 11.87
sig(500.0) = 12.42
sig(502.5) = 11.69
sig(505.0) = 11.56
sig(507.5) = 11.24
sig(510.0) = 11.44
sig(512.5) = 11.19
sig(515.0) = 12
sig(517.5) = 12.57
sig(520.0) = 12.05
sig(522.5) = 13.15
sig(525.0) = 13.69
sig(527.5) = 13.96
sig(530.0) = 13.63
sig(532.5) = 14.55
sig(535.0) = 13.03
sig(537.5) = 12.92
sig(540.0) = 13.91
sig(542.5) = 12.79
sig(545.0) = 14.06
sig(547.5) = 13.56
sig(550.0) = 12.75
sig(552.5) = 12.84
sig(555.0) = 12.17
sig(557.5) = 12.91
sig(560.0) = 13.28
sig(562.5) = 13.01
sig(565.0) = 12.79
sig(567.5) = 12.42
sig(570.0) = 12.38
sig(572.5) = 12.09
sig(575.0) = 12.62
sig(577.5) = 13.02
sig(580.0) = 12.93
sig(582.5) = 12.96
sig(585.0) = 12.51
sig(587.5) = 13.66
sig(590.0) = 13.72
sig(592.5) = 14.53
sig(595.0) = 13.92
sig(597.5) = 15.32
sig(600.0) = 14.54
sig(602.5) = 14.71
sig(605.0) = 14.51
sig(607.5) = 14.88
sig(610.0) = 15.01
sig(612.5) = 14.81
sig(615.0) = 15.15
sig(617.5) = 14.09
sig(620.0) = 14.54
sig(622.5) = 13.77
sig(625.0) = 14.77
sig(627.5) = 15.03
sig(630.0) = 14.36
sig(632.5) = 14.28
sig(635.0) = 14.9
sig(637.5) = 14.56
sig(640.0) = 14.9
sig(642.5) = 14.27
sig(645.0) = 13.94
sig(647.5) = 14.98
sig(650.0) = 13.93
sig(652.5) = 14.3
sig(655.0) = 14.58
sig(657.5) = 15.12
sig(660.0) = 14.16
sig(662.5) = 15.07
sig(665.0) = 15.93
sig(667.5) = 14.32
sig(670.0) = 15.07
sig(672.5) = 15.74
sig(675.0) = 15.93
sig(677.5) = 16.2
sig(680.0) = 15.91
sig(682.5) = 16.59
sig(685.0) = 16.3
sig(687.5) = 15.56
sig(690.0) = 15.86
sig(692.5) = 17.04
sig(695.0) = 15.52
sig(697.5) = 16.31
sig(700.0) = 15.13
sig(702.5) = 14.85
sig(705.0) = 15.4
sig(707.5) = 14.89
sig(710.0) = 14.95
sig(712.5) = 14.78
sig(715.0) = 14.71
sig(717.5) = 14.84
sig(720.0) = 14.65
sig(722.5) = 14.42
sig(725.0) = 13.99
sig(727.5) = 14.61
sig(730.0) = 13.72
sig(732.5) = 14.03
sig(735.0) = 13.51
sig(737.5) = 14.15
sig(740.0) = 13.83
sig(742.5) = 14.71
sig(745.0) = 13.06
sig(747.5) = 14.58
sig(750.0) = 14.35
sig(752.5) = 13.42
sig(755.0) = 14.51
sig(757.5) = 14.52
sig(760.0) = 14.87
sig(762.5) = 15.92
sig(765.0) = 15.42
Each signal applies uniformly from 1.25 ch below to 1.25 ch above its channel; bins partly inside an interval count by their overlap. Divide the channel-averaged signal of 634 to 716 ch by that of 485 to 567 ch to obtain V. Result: 1.2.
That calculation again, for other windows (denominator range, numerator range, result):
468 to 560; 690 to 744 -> 1.21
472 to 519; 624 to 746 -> 1.30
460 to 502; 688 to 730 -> 1.35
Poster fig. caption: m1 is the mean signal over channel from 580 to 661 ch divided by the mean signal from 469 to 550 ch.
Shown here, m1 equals 1.18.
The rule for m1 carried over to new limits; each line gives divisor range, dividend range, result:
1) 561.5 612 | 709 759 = 1.05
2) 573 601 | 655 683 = 1.13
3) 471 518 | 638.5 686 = 1.32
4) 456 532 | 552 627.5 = 1.18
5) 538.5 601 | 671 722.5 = 1.17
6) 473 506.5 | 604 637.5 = 1.29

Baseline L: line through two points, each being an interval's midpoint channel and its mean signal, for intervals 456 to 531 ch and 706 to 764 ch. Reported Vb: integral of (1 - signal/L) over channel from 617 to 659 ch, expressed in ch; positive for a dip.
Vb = -3.8 ch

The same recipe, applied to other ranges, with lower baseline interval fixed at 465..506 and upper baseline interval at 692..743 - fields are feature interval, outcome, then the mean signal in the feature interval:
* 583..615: -3.37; 14.3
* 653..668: -1.06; 14.9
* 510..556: -3.89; 13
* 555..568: -0.45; 12.8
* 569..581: 0.01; 12.6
